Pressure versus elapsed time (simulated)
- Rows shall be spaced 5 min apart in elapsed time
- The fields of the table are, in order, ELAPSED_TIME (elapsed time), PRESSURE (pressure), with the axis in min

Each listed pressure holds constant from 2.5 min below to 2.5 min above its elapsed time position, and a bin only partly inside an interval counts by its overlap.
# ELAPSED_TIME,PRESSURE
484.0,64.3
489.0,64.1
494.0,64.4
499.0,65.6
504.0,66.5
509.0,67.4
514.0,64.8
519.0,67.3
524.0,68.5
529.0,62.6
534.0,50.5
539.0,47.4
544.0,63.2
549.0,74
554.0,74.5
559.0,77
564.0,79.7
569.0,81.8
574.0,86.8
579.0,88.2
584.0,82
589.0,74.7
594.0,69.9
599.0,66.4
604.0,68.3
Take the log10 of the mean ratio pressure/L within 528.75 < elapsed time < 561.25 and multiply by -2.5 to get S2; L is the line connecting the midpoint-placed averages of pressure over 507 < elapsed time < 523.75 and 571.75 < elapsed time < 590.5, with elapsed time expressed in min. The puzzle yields 0.16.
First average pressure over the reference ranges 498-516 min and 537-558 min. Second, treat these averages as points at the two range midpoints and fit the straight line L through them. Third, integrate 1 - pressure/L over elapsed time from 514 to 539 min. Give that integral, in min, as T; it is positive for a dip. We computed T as 1.9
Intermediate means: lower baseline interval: 66.1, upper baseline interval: 66.1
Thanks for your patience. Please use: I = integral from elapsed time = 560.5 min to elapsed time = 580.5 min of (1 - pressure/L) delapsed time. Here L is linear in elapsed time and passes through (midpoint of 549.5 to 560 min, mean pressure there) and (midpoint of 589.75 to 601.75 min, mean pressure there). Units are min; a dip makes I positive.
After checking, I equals -2.9 min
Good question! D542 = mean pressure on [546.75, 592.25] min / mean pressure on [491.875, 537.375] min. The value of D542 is 1.25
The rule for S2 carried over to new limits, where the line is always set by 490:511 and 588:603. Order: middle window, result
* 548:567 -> -0.13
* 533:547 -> 0.23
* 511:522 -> 0.00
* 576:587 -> -0.22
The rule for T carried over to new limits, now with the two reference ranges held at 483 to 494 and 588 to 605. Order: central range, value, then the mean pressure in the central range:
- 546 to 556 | -0.9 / 73.7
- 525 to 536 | 1.3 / 58.5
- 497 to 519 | -0.3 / 66.2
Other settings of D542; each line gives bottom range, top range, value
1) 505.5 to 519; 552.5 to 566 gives 1.16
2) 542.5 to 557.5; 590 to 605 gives 0.96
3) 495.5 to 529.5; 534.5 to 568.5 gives 1.04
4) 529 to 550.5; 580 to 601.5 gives 1.27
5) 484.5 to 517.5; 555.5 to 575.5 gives 1.23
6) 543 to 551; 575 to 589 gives 1.20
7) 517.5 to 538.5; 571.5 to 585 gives 1.42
